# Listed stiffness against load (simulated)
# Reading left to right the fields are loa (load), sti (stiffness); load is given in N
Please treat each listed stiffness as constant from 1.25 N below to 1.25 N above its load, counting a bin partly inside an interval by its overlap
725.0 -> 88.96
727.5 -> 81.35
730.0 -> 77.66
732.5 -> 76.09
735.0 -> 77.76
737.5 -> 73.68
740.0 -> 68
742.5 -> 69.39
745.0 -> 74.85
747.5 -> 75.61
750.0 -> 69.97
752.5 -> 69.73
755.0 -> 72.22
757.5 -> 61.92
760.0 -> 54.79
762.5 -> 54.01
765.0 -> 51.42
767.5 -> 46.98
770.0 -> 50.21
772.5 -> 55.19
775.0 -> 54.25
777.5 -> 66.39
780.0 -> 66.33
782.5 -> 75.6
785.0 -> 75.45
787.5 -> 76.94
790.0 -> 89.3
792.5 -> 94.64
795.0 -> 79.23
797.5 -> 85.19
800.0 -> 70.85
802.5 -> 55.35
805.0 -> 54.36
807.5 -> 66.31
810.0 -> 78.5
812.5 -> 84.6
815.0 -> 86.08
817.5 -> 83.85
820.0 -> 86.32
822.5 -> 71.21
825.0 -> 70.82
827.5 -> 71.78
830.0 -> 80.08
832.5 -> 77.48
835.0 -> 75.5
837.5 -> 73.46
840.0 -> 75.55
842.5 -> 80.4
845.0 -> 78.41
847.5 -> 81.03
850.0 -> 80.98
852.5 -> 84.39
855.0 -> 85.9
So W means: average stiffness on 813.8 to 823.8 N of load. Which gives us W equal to 81.8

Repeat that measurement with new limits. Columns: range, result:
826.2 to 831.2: 75.8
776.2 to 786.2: 70.8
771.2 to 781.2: 60.5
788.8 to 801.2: 83.9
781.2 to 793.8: 82.3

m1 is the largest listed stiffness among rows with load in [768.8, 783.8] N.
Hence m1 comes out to 75.6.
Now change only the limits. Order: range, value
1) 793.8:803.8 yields 85.19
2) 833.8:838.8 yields 75.5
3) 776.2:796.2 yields 94.64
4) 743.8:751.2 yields 75.61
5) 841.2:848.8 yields 81.03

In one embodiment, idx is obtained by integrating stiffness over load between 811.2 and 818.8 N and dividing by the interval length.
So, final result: 84.8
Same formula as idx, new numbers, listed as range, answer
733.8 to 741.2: 73.2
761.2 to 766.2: 52.7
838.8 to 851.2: 79.3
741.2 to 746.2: 72.1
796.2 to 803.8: 70.4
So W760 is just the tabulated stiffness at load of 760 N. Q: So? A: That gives 54.79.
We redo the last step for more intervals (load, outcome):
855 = 85.9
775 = 54.25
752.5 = 69.73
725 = 88.96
